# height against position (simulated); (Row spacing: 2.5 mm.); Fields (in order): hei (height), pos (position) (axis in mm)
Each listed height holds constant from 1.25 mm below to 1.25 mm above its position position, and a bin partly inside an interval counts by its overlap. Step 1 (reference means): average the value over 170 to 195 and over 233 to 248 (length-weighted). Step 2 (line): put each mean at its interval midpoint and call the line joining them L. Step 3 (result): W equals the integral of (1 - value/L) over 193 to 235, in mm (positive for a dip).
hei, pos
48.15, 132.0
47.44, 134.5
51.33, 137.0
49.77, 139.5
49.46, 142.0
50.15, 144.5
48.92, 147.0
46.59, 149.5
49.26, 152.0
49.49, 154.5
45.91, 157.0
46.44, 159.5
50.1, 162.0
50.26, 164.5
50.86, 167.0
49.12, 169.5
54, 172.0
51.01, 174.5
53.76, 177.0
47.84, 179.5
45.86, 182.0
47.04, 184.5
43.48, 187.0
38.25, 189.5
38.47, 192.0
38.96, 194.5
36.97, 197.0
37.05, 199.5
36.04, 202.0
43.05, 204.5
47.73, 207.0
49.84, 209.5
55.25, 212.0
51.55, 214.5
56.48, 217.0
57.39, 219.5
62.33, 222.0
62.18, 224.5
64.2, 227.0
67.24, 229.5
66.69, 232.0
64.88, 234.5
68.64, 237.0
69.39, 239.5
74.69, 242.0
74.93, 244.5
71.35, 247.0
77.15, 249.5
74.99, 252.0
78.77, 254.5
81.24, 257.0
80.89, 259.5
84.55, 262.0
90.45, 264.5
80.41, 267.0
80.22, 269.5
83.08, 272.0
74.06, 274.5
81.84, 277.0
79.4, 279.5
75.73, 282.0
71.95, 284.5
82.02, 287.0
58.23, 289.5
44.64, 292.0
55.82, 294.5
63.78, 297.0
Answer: 5.3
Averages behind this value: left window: 46.2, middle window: 52.5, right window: 70.6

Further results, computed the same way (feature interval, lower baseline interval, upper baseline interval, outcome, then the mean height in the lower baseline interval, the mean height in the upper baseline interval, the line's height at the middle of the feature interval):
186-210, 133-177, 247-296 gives 7.5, 49.5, 75.4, 59.1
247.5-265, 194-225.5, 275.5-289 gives -3.5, 49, 77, 66.9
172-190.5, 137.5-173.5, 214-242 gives 2.4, 49.4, 63.6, 54.4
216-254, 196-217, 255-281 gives -3.5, 45.5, 81.5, 62.2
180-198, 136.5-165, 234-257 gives 5.2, 48.9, 73.5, 58.8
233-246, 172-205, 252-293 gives -1.4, 43.3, 76.9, 63.7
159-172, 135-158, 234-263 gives 0.9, 49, 75.3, 53.9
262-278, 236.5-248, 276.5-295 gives -2.7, 72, 68.7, 69.9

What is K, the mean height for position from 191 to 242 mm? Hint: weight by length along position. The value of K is 54.3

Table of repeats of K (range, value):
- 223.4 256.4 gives 70.6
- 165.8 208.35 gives 44.7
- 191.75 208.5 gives 40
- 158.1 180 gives 50.4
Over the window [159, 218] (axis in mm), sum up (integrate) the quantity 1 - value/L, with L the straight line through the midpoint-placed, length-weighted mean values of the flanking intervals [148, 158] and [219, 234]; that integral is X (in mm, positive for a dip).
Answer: 9.2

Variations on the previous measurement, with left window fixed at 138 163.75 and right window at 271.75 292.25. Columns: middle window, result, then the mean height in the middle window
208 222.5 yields 1.4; 55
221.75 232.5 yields -0.3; 64.6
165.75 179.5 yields 0.3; 51.4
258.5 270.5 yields -2.3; 83.4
